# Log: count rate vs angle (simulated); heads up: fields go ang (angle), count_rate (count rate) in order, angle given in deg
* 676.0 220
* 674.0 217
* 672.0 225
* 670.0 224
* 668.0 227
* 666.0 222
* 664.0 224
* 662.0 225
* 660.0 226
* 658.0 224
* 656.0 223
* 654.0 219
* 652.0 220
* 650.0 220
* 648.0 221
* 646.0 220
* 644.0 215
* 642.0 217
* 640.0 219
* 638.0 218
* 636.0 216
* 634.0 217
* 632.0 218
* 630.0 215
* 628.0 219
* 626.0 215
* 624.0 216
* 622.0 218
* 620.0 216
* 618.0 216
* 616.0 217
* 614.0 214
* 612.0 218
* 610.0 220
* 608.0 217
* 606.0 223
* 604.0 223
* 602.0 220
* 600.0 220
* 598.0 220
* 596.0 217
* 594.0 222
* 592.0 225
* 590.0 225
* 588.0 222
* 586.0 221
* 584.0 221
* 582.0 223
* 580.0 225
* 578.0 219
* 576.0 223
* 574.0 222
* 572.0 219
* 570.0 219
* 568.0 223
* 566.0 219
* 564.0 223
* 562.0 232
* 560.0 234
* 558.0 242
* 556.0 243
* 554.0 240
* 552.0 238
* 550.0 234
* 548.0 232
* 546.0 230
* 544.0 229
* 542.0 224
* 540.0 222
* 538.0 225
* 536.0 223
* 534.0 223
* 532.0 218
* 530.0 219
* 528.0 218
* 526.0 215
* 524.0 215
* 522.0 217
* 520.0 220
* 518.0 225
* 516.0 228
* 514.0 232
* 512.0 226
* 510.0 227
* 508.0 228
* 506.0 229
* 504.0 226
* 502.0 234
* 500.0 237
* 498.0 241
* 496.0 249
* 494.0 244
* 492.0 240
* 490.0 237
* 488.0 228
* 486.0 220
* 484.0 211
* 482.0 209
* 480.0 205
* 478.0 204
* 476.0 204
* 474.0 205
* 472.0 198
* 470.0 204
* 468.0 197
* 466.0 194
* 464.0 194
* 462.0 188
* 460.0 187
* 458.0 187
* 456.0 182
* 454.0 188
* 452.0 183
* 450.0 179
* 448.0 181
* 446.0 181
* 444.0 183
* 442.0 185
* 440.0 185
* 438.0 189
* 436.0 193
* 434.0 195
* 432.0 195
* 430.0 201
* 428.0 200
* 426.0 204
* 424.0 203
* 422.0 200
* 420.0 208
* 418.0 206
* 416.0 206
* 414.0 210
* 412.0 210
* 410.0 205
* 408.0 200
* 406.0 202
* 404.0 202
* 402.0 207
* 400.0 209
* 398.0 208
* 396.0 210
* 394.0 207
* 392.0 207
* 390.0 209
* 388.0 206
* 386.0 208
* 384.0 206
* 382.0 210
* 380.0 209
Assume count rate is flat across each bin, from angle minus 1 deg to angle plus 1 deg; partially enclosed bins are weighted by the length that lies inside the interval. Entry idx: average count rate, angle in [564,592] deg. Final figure 222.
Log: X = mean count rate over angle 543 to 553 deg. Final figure 233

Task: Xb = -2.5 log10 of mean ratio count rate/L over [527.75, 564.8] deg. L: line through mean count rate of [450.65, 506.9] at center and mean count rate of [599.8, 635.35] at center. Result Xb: -0.072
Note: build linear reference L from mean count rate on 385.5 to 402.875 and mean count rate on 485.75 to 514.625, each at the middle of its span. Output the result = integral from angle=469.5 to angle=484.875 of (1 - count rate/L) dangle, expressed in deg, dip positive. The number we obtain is 1.6 deg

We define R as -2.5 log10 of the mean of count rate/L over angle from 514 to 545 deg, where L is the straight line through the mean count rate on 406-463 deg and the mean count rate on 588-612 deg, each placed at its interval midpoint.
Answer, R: -0.06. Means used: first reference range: 194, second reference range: 221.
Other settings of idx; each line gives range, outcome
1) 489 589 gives 228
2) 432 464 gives 186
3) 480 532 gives 226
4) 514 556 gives 225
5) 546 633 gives 223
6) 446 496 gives 203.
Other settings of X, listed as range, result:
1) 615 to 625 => 217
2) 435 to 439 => 191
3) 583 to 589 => 221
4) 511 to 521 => 226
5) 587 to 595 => 224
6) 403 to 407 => 202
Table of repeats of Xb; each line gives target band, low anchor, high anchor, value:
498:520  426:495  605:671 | -0.12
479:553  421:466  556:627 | -0.11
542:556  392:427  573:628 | -0.09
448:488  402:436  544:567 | 0.09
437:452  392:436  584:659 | 0.13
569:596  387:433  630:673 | -0.03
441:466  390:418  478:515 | 0.18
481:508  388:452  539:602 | -0.09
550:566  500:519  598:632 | -0.05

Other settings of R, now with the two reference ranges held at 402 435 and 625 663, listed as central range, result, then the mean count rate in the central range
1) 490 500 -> -0.16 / 242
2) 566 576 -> -0.03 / 221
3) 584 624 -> -0.02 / 220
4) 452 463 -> 0.11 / 186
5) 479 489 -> -0.04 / 215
